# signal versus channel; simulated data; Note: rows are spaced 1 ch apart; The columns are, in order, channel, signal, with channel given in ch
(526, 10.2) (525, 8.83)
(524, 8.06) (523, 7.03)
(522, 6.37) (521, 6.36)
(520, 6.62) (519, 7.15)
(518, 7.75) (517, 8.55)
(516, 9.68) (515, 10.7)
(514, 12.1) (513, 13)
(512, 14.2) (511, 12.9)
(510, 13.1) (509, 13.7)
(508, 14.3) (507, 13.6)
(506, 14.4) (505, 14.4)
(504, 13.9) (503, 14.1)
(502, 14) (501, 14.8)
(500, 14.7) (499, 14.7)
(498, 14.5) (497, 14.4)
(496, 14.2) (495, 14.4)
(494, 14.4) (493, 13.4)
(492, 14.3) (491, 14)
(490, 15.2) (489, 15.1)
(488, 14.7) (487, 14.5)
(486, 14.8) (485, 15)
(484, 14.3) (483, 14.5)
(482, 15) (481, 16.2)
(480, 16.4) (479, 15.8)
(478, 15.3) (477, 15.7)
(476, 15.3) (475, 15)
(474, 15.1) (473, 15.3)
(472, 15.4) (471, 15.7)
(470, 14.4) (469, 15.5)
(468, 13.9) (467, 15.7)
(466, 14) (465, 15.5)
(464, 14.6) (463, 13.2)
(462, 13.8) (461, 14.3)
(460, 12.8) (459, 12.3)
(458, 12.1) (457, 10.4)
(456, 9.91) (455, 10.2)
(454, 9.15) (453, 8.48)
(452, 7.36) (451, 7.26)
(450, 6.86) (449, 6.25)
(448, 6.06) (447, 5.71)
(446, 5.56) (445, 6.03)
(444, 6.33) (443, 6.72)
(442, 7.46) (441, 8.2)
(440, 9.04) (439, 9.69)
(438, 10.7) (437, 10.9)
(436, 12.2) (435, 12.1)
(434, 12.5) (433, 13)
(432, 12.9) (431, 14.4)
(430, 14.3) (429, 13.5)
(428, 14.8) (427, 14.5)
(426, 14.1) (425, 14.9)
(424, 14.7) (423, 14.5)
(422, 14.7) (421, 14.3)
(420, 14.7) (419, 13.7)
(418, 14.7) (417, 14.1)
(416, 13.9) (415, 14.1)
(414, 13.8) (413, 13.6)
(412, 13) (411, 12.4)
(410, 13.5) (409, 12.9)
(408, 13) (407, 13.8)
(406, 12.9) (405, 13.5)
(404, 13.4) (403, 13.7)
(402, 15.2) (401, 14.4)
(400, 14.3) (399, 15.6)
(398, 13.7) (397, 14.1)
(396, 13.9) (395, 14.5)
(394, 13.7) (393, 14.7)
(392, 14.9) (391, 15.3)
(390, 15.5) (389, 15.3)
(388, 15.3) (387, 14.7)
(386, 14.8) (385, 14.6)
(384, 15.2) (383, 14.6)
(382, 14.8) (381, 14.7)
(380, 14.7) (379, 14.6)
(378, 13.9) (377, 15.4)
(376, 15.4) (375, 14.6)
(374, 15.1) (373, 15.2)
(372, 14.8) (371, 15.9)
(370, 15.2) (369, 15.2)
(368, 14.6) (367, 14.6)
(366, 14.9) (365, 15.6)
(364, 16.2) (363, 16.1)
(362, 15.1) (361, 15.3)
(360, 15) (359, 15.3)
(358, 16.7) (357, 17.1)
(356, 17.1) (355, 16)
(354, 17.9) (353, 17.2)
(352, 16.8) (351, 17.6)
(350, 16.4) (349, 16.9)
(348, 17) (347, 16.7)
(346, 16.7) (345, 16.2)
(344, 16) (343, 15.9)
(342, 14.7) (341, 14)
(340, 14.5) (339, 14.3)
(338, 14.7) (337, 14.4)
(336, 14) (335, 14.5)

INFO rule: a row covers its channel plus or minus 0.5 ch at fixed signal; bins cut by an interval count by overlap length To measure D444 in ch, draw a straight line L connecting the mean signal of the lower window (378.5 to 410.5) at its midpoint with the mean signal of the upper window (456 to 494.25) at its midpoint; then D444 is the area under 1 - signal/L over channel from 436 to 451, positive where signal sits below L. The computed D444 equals 7.0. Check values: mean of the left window 14.4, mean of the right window 14.5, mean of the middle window 7.68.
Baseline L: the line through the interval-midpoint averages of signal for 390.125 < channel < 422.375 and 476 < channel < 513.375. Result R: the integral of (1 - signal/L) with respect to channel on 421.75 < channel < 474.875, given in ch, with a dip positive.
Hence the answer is 9.5 ch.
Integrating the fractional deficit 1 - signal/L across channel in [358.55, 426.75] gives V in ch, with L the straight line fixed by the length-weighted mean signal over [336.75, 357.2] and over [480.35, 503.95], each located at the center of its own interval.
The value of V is 4.8 ch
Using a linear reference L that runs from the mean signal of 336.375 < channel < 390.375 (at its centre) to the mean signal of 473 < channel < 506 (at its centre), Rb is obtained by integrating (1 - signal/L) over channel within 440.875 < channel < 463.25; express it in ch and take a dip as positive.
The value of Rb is 9.0 ch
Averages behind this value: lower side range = 15.5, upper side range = 14.8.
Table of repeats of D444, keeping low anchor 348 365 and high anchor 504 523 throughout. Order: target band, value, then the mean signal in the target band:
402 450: 7.2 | 12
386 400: 0.4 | 14.7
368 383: 0.8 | 14.9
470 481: -2.8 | 15.5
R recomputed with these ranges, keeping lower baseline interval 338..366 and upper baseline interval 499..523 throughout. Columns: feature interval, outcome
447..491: -1.2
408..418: 0.6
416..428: -0.3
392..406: 0.5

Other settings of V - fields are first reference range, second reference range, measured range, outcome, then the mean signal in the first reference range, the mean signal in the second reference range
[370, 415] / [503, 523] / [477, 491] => -3.7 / 14.4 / 11.2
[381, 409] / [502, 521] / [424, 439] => 0.5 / 14.4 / 11.8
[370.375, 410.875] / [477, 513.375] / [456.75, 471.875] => 0.5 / 14.5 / 14.5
